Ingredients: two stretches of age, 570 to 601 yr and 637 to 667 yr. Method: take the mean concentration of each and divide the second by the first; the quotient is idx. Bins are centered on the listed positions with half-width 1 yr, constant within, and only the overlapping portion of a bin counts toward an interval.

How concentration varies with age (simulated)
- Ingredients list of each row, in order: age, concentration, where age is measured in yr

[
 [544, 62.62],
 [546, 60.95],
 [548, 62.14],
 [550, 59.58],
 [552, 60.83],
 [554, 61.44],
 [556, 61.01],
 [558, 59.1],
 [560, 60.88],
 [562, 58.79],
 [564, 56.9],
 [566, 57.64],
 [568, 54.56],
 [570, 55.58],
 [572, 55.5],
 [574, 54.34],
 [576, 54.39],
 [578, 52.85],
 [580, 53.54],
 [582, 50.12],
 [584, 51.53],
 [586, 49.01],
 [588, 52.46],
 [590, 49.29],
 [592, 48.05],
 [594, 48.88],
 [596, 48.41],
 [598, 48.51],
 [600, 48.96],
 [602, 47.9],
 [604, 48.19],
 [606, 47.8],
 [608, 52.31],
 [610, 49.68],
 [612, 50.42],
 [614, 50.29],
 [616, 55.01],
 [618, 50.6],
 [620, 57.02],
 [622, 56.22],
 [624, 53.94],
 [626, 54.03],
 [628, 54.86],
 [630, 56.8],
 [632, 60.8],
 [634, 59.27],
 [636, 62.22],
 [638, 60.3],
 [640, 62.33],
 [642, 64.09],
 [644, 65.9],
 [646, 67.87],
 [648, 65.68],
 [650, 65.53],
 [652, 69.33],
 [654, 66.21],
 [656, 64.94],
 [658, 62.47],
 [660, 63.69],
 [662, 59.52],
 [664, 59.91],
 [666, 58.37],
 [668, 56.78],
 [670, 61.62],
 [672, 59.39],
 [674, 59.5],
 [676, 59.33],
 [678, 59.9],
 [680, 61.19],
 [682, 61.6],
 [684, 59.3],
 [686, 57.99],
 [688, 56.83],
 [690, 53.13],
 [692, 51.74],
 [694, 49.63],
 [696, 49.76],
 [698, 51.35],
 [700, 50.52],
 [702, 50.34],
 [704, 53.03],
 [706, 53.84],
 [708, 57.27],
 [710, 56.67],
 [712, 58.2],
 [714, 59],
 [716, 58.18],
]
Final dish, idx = 1.2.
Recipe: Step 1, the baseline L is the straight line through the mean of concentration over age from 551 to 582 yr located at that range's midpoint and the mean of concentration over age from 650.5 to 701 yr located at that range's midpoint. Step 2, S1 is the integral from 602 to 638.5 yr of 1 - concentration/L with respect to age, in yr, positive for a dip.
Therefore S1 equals 2.3 yr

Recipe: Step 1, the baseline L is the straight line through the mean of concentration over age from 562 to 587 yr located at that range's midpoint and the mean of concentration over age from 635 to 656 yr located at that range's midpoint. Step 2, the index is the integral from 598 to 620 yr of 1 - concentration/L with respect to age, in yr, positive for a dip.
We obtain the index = 3.33 yr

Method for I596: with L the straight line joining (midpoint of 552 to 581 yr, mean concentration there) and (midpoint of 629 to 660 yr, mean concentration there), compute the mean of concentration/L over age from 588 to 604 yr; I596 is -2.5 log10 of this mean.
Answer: 0.22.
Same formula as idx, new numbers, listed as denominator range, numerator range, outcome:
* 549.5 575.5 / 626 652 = 1.07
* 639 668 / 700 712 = 0.85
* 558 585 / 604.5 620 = 0.93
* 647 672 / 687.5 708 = 0.83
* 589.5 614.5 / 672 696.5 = 1.16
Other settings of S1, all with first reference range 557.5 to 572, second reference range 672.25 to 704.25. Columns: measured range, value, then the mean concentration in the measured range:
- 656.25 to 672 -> -1.3 yr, 60.5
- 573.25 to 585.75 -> 1.0 yr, 52.5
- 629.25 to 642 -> -1.0 yr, 60.7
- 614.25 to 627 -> 0.5 yr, 54.2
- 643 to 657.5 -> -2.7 yr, 66.4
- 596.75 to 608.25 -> 1.6 yr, 48.7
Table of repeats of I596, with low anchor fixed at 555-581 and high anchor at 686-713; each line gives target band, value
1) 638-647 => -0.178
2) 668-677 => -0.106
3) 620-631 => -0.003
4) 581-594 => 0.125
